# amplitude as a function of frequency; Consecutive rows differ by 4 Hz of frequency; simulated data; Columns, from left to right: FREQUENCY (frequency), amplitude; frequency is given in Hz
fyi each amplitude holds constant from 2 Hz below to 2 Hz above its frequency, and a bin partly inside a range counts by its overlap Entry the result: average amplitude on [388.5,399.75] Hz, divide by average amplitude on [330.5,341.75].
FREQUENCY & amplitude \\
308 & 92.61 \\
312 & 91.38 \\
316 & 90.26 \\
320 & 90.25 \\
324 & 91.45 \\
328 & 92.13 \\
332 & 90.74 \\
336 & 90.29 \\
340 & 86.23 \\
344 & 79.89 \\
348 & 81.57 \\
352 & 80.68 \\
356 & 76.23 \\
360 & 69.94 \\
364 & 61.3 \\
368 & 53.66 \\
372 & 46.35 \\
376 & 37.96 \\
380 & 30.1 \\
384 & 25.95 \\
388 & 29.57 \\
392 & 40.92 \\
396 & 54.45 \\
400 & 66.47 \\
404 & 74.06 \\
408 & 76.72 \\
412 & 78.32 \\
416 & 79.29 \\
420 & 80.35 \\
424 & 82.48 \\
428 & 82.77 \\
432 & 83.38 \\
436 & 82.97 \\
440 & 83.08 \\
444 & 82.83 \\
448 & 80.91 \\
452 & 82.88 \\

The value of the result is 0.54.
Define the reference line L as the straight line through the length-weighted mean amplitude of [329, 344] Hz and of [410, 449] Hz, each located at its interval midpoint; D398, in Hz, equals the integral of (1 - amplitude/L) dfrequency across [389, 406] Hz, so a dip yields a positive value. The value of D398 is 5.4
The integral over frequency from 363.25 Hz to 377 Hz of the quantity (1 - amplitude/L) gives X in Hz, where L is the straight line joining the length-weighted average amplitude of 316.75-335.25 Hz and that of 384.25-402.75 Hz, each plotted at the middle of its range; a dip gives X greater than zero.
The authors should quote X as 2.83 Hz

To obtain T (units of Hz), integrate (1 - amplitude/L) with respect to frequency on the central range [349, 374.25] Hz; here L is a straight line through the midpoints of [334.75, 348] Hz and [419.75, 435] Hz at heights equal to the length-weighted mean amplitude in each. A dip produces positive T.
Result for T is 5.7 Hz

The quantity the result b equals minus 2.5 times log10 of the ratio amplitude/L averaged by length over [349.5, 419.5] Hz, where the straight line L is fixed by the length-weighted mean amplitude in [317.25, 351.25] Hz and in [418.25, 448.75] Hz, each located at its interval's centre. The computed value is 0.41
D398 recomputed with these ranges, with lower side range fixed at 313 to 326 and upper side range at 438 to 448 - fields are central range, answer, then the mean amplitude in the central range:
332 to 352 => 1.01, 84.7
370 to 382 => 6.74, 38.1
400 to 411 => 1.42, 74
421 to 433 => 0.14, 82.6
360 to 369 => 2.78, 60.7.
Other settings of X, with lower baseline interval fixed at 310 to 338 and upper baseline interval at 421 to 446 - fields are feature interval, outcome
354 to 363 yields 1.7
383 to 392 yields 5.8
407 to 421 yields 0.9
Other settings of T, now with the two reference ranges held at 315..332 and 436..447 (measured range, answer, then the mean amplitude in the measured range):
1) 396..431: 3.42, 76.4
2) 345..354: 0.83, 81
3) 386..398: 6.20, 41.6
